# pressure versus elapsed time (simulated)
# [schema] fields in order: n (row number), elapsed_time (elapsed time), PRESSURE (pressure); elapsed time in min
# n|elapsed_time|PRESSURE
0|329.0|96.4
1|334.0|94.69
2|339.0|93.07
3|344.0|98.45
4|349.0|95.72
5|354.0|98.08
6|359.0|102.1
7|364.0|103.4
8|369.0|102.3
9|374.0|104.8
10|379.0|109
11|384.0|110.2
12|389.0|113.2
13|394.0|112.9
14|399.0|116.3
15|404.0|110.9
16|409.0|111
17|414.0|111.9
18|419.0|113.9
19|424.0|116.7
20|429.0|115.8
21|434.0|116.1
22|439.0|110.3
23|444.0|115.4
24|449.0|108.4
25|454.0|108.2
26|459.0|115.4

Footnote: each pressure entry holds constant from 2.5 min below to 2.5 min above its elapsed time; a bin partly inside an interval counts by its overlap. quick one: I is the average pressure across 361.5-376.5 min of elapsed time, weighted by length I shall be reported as 104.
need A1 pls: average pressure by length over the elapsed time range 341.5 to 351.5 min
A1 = 97.1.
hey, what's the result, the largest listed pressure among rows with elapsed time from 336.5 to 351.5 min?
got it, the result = 98.45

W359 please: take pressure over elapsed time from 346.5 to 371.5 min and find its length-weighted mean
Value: 100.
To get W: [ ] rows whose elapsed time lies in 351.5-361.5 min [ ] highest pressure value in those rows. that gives 102.1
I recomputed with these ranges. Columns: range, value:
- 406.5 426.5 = 113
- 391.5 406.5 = 113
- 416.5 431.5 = 115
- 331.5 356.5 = 96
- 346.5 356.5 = 96.9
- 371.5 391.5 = 109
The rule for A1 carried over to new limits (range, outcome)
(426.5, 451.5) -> 113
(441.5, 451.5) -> 112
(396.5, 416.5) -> 113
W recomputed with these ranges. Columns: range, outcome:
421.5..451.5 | 116.7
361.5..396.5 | 113.2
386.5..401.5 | 116.3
